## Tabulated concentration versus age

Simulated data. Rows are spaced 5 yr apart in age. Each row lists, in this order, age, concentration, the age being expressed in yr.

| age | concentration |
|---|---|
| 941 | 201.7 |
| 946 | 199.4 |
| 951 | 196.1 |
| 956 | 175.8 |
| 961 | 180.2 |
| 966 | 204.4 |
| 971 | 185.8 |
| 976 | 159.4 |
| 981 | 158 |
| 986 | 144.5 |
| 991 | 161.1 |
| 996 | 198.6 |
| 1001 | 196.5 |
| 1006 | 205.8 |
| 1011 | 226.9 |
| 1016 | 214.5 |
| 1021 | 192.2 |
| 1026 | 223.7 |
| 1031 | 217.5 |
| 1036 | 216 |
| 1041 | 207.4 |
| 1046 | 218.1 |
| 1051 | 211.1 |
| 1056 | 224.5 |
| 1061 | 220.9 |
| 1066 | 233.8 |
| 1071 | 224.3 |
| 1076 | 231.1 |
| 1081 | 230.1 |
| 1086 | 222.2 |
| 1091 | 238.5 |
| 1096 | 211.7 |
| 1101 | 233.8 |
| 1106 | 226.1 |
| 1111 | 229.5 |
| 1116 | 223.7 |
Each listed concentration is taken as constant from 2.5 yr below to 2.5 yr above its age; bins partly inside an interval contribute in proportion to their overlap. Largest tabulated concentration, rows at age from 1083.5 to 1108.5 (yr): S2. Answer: 238.5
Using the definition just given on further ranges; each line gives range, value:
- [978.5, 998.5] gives 198.6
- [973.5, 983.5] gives 159.4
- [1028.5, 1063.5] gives 224.5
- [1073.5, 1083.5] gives 231.1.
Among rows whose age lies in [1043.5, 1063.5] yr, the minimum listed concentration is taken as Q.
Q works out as 211.1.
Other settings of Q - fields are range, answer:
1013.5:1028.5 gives 192.2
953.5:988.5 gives 144.5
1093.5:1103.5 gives 211.7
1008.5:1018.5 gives 214.5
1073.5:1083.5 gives 230.1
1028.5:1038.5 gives 216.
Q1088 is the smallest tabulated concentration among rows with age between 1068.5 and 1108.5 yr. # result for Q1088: 211.7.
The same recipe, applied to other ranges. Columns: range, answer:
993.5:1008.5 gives 196.5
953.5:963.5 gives 175.8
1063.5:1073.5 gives 224.3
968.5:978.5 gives 159.4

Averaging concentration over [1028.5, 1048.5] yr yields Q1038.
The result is 215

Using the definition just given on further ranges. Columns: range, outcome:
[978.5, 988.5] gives 151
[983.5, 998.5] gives 168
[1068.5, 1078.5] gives 228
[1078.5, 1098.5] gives 226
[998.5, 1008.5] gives 201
